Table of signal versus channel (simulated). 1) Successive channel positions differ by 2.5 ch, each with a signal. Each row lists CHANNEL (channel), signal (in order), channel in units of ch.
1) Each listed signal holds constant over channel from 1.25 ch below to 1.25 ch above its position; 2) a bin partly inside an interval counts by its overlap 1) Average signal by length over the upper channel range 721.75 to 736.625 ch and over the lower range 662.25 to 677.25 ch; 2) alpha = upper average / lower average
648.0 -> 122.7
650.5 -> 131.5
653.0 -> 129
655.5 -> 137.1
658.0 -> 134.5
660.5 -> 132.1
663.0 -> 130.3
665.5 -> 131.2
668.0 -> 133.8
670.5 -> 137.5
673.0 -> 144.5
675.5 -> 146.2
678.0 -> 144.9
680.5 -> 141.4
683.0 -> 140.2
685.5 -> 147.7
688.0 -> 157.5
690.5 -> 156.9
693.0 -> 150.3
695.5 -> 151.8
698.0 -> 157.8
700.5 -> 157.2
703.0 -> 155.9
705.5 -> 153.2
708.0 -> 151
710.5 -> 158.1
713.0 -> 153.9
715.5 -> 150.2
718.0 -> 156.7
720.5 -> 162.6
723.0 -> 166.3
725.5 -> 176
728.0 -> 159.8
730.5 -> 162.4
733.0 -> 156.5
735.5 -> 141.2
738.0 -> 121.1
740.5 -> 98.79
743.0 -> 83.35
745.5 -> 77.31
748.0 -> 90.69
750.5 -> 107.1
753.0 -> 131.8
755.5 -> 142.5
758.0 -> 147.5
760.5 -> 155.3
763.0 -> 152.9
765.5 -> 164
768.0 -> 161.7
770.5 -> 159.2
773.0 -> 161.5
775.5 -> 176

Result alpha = 1.17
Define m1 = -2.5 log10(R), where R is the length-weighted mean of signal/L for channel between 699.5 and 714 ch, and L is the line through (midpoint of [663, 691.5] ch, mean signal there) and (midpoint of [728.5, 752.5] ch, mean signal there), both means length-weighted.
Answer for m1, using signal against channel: -0.18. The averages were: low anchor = 143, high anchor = 117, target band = 155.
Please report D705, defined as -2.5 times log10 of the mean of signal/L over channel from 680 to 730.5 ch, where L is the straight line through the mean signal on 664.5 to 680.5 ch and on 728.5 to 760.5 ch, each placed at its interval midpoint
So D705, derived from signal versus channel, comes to -0.17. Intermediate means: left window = 140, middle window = 156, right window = 124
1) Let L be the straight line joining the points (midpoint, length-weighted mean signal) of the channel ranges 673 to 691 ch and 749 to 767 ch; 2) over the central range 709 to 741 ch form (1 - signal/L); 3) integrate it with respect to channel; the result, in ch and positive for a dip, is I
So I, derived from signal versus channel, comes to -1.7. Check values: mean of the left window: 147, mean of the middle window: 152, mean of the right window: 143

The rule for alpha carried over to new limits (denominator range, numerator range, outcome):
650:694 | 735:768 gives 0.89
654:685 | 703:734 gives 1.15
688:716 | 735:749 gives 0.65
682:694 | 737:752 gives 0.64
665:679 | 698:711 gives 1.11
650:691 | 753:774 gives 1.10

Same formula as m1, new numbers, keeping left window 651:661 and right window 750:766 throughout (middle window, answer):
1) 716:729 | -0.17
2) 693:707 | -0.13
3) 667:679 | -0.05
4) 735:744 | 0.28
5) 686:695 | -0.13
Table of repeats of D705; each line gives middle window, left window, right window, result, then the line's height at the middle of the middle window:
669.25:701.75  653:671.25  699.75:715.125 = -0.03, 144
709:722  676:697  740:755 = -0.24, 126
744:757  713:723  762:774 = 0.40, 159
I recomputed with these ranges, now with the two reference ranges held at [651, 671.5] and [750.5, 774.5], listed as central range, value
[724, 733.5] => -1.27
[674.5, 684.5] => -0.51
